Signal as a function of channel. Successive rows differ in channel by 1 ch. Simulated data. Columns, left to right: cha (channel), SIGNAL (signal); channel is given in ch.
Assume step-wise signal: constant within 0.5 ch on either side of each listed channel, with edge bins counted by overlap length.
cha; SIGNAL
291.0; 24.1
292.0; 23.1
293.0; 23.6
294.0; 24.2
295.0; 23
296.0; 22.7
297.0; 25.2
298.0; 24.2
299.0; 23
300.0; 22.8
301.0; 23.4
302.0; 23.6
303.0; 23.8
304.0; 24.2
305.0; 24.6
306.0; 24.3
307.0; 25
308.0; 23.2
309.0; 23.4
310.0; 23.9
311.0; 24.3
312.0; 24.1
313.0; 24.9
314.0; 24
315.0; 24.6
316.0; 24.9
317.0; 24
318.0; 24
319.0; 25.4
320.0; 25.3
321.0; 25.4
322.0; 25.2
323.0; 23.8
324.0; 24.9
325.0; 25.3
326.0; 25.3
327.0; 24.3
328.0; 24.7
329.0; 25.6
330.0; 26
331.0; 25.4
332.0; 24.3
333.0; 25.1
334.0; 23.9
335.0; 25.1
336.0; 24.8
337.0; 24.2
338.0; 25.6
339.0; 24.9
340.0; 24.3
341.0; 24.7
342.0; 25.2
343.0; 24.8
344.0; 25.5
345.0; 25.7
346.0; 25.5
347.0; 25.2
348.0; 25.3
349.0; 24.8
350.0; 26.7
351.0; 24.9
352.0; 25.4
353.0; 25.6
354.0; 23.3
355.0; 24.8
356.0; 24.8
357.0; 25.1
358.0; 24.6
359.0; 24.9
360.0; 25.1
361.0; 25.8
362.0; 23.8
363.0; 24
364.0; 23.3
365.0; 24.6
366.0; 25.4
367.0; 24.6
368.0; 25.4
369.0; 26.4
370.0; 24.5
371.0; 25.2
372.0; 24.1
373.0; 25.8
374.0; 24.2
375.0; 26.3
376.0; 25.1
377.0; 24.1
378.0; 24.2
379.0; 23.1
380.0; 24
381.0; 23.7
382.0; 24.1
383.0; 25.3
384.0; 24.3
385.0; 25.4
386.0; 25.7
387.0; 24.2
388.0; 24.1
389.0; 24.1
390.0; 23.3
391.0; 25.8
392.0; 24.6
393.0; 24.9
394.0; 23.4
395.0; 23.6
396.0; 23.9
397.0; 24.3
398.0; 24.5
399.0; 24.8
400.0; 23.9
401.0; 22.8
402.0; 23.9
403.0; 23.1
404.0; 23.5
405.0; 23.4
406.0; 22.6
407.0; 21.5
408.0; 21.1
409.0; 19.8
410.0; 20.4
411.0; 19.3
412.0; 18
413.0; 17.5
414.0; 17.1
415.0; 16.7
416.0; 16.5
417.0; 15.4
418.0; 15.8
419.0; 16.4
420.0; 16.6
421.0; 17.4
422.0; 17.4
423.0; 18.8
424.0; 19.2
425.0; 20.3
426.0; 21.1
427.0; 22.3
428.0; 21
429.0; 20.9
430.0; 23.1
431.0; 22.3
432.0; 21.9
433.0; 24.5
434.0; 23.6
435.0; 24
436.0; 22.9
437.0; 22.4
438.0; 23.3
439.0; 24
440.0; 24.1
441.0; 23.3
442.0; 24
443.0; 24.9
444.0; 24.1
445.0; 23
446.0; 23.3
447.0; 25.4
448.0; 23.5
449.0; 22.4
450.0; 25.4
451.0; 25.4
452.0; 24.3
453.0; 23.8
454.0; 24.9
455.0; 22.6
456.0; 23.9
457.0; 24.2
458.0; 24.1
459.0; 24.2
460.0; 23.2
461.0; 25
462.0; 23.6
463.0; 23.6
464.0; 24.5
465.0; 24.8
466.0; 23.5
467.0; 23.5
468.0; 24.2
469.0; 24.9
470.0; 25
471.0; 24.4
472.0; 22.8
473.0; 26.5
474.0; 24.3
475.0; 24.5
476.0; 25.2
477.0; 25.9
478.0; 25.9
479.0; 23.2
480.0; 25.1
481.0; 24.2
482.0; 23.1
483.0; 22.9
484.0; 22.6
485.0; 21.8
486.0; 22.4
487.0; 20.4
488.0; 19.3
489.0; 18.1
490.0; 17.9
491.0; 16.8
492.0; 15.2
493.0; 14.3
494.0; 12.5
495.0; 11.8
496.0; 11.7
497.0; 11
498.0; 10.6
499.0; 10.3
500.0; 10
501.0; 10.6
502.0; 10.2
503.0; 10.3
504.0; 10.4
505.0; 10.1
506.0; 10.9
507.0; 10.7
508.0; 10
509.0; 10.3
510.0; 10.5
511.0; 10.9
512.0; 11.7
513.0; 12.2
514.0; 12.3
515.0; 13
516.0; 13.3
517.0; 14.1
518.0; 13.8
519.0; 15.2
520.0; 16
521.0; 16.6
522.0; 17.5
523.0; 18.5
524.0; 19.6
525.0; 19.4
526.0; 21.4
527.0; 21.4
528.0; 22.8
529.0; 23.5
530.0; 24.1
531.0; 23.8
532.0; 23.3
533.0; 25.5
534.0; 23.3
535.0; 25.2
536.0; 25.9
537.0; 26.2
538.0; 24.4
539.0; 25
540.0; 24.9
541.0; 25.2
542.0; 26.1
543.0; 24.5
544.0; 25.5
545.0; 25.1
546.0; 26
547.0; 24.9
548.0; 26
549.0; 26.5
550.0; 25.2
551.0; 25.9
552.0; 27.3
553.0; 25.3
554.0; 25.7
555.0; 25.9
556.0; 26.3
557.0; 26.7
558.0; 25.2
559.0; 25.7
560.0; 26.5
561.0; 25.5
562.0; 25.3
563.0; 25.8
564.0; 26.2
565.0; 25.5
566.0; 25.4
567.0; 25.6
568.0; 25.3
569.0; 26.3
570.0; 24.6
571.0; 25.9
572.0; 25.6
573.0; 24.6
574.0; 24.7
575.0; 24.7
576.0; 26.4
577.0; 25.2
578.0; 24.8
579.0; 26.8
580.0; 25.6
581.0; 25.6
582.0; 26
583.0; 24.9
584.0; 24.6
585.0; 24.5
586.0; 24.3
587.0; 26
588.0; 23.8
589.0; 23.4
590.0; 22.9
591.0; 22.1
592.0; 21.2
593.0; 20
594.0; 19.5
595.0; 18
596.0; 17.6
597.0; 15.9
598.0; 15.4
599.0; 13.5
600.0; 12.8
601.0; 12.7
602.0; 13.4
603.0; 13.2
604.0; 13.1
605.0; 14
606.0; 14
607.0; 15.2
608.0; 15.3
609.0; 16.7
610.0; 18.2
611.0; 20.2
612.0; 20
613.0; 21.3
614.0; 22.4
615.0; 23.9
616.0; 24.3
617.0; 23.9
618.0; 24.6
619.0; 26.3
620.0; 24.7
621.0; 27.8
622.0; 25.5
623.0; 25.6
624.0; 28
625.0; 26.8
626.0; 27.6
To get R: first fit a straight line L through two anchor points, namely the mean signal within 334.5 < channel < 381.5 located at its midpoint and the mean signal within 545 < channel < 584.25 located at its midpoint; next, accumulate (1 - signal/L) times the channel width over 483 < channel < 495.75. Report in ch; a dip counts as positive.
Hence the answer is 3.8 ch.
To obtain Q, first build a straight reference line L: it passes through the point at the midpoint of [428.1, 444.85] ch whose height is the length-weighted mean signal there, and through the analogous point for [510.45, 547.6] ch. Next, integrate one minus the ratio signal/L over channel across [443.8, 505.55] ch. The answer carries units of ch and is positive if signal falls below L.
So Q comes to 4.3 ch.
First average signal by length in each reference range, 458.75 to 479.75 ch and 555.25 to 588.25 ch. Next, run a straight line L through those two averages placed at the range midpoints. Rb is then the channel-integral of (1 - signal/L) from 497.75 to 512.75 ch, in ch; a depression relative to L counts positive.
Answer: 8.63 ch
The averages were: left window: 24.4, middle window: 10.5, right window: 25.5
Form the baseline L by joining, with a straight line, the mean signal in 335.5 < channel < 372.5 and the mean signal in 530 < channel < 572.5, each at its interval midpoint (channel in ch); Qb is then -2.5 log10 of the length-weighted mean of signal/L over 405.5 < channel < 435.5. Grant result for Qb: 0.26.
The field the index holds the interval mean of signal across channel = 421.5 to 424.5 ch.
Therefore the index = 18.5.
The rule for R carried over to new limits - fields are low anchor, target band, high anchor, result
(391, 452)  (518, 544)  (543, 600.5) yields 1.35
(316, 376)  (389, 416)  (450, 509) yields 0.78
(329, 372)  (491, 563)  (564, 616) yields 9.57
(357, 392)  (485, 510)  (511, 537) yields 8.41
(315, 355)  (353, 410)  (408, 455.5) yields -2.34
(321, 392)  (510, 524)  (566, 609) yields 5.01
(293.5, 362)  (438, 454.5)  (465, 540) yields -2.85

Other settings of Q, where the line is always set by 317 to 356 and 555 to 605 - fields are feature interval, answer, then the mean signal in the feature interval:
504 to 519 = 7.4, 11.8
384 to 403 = 0.2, 24.3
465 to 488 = -0.2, 23.8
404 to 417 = 2.6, 19.5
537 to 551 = -1.4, 25.4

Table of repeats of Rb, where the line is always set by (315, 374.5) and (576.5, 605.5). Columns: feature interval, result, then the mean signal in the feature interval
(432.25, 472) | -1.8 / 24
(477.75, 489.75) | 0.1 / 22.2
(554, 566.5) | -2.9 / 25.8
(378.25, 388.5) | -0.1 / 24.4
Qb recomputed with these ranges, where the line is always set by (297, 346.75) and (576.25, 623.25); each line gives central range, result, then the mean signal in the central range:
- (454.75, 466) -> -0.06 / 24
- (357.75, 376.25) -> -0.04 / 24.9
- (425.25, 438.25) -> 0.03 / 22.5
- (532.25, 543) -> -0.16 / 25.1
